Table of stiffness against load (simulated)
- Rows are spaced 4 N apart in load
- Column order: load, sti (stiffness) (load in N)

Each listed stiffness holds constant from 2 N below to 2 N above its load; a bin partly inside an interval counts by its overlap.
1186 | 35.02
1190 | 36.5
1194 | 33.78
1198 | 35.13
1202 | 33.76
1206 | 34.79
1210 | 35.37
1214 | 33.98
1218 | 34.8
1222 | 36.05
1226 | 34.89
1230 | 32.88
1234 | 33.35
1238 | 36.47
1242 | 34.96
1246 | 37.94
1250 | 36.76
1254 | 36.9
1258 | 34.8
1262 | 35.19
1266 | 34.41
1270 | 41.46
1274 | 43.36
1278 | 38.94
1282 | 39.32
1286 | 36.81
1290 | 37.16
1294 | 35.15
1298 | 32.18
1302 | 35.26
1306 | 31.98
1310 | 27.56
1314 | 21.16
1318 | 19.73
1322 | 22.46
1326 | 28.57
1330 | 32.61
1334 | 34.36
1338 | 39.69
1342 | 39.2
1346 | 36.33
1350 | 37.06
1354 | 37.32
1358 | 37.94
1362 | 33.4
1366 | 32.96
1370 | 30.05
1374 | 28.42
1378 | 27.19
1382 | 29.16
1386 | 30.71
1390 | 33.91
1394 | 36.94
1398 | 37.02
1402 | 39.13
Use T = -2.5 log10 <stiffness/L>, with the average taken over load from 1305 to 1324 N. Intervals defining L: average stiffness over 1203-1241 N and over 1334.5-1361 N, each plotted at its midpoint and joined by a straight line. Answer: 0.46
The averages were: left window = 34.7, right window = 37.6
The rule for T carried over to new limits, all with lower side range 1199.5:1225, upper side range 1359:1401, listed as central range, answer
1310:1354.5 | 0.06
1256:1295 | -0.12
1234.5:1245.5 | -0.04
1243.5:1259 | -0.07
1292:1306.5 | -0.01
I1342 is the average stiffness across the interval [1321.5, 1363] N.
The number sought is 34.9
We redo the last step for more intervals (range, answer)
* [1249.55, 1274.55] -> 37.3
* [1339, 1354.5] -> 37.6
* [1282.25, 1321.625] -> 30.8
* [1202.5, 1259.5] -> 35.2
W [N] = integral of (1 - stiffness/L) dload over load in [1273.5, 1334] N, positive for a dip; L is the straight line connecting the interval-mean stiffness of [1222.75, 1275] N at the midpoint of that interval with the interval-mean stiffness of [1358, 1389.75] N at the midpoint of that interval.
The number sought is 3.7 N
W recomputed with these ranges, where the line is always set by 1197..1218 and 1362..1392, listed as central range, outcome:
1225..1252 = -1.2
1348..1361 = -2.5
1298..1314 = 0.9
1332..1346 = -2.7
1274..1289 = -2.8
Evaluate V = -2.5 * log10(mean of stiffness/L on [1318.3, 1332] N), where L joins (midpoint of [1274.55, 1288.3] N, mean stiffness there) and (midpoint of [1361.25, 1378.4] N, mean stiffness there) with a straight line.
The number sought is 0.28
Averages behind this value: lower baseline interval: 38.9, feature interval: 26.9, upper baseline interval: 30.5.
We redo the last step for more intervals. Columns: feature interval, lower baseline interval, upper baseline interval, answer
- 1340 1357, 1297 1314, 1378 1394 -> -0.21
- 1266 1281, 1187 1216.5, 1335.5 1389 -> -0.17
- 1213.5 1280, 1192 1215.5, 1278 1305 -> -0.03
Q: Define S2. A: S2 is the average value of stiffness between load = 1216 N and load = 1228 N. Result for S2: 35.2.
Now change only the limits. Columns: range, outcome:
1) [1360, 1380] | 30.4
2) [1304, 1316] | 26.9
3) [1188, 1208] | 34.8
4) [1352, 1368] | 35.4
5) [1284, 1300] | 35.3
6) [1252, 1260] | 35.8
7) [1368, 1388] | 29.1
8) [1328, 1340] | 35.6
